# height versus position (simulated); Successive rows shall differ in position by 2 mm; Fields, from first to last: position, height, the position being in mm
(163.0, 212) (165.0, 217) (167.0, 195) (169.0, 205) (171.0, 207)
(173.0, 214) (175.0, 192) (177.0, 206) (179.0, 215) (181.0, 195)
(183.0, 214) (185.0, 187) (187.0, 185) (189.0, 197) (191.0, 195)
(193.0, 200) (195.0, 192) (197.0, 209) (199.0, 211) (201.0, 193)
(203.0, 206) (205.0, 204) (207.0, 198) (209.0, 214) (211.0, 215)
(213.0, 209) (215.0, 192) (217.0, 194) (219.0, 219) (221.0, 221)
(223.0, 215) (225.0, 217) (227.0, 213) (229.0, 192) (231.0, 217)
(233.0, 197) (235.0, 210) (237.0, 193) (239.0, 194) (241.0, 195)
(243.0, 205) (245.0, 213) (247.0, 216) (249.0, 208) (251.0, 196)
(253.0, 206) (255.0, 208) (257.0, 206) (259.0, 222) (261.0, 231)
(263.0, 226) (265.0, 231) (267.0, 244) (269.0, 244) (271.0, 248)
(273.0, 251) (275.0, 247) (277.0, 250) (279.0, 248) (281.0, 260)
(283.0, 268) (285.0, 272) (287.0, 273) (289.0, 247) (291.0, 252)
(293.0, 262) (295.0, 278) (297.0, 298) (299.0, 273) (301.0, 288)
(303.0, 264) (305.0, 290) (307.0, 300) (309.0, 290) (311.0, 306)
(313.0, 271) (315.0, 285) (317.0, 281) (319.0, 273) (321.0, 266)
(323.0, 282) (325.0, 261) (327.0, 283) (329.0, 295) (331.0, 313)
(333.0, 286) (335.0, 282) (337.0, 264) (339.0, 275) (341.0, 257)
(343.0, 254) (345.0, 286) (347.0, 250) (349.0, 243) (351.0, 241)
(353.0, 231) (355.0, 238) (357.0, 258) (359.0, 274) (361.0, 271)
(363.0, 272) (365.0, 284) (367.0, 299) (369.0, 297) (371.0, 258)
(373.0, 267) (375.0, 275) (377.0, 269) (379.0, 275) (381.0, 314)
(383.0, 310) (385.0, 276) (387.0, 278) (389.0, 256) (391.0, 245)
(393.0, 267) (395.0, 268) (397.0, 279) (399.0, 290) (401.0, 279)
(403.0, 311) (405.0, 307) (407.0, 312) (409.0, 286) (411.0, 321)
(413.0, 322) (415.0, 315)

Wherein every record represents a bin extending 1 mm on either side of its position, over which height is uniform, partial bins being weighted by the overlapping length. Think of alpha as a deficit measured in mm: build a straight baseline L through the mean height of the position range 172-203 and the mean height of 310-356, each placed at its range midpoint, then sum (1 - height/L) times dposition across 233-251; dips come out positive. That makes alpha 1.9 mm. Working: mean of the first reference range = 201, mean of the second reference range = 271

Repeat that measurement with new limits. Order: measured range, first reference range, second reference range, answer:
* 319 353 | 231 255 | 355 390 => -1.8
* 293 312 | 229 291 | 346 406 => -3.3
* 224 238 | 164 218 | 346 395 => 0.7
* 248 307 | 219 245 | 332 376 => -5.0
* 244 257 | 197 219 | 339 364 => 0.7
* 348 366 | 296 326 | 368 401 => 1.4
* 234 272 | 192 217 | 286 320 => 3.9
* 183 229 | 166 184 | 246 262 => 0.8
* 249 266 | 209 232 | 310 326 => 1.5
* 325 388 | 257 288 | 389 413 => 0.0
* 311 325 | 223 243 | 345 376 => -1.9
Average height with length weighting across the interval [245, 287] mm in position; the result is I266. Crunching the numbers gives 235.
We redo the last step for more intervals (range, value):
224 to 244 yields 203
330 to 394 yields 271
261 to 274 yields 240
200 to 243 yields 205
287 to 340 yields 279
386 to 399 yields 267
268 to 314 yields 269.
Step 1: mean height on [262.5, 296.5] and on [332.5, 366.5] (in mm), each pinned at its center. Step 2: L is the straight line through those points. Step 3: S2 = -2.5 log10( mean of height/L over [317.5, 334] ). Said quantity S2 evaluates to -0.09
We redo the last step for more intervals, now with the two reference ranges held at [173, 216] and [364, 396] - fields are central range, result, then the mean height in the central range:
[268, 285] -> -0.08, 253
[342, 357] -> 0.06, 250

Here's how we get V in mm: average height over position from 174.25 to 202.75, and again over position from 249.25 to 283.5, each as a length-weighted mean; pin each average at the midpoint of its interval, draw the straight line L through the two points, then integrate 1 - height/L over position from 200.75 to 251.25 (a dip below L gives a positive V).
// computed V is 2.3 mm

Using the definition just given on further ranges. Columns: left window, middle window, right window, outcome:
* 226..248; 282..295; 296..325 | -0.2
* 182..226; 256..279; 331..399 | -0.6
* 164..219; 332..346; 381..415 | -0.4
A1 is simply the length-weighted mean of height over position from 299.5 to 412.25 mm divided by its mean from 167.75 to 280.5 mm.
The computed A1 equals 1.31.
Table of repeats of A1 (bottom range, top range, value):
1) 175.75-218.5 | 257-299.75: 1.25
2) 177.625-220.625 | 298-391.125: 1.36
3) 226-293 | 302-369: 1.20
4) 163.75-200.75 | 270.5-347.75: 1.35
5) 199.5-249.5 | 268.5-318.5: 1.31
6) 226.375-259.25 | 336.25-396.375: 1.31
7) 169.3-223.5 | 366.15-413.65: 1.40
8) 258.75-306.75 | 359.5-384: 1.09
